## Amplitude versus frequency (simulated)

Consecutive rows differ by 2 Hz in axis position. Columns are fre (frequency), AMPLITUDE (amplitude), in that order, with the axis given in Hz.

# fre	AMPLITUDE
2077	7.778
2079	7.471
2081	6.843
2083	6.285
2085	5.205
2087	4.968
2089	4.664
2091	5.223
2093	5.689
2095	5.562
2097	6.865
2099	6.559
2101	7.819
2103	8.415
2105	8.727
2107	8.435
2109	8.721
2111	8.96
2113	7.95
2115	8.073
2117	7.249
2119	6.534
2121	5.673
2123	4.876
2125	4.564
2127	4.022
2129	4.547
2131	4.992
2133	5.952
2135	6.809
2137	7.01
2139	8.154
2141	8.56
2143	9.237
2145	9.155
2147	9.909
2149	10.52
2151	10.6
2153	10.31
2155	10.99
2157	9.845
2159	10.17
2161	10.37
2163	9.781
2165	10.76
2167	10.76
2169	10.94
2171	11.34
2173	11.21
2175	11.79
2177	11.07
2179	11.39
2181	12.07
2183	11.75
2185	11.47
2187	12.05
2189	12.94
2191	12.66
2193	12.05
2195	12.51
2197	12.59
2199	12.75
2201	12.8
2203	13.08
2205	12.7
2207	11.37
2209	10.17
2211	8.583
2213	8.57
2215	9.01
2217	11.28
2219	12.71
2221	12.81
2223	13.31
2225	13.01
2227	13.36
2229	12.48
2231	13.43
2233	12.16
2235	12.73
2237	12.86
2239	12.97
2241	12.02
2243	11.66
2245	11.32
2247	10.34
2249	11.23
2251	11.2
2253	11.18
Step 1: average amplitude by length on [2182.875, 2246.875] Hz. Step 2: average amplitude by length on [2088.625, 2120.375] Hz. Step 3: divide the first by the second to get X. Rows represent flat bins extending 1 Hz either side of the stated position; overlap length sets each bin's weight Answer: 1.7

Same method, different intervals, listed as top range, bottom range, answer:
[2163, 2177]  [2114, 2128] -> 1.88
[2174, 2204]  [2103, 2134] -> 1.83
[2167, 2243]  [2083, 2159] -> 1.62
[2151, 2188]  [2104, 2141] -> 1.62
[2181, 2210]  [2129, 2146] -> 1.67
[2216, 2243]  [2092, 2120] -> 1.68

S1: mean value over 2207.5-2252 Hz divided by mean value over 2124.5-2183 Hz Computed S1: 1.26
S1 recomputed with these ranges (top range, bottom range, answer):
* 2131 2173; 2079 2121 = 1.37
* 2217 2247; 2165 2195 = 1.07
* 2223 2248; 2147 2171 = 1.18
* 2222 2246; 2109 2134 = 2.03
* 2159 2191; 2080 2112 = 1.66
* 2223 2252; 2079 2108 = 1.87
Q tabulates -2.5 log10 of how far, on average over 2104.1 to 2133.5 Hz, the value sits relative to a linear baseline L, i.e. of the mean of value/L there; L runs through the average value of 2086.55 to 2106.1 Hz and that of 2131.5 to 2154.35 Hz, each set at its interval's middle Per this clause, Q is 0.13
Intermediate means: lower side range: 6.5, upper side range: 8.7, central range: 6.62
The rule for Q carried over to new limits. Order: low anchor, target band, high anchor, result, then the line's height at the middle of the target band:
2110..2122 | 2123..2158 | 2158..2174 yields 0.164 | 9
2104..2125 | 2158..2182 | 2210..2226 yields -0.166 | 9.41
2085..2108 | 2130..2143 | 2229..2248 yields 0.154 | 8.15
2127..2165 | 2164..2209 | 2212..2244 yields -0.147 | 10.4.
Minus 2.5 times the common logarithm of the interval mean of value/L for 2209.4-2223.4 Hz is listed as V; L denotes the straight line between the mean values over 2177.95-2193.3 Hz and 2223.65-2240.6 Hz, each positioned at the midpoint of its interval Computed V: 0.17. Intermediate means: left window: 12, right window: 12.9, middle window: 10.8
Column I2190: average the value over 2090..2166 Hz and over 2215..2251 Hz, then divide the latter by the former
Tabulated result 1.56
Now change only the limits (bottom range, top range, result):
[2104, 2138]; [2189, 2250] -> 1.80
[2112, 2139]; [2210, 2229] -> 1.88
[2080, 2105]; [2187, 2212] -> 1.91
